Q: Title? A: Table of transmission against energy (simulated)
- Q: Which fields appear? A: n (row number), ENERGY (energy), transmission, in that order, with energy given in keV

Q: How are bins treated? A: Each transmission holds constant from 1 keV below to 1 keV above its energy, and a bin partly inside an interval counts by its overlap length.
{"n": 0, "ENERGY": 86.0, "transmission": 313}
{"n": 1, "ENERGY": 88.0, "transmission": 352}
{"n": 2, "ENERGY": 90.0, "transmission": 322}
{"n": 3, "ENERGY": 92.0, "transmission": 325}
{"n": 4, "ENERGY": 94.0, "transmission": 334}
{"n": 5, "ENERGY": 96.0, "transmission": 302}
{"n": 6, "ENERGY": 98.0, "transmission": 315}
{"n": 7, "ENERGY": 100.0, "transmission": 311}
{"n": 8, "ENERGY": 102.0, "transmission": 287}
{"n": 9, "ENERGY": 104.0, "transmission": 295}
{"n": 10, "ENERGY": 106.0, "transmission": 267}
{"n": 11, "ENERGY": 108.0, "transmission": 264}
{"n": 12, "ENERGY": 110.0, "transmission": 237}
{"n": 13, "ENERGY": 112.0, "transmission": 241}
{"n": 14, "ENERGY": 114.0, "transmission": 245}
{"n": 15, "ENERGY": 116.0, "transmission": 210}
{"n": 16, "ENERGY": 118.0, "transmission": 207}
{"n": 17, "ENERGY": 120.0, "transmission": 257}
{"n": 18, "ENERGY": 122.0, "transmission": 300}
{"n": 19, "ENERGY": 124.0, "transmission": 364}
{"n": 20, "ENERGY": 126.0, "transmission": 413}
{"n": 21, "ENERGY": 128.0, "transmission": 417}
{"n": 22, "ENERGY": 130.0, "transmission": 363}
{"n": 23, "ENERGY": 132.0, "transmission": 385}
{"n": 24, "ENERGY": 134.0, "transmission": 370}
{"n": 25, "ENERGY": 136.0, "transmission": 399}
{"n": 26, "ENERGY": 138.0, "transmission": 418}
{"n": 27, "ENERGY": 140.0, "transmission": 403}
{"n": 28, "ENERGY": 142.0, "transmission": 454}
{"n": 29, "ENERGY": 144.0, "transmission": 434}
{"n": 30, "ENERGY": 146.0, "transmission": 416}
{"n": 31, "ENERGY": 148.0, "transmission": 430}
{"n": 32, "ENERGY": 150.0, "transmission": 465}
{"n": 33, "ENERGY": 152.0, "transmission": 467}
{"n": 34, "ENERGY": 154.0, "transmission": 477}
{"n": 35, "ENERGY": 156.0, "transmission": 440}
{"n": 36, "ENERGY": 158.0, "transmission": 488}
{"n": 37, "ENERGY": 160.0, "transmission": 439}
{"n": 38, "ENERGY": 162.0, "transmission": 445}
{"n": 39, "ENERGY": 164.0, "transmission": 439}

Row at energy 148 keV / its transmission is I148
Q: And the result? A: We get 430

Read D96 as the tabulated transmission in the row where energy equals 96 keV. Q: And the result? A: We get 302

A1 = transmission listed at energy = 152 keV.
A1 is 467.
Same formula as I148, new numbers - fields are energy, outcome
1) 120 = 257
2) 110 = 237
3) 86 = 313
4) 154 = 477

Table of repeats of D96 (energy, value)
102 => 287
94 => 334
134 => 370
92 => 325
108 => 264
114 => 245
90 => 322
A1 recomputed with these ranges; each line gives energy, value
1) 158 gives 488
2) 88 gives 352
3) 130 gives 363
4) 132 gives 385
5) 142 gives 454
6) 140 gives 403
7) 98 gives 315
